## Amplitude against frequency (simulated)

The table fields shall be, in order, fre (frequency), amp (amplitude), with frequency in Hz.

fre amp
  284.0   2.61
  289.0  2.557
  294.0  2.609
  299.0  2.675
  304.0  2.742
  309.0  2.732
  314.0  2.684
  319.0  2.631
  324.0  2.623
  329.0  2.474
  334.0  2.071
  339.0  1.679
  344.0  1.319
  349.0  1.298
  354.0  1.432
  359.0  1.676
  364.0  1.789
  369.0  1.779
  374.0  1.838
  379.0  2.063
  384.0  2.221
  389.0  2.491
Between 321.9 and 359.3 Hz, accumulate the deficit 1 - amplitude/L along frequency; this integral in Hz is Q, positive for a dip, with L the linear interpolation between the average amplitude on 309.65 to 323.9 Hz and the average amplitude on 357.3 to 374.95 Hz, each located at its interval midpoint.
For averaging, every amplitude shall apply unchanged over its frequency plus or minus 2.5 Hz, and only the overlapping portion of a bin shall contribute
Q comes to 7.2 Hz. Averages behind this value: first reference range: 2.66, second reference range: 1.77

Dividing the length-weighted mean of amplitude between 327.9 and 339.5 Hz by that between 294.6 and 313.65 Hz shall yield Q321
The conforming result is 0.78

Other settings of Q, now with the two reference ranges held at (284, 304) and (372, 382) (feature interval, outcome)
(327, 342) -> 1.8 Hz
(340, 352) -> 4.6 Hz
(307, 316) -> -0.8 Hz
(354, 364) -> 2.2 Hz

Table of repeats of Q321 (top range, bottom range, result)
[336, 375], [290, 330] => 0.60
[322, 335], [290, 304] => 0.91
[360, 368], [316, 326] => 0.67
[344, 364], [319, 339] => 0.64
